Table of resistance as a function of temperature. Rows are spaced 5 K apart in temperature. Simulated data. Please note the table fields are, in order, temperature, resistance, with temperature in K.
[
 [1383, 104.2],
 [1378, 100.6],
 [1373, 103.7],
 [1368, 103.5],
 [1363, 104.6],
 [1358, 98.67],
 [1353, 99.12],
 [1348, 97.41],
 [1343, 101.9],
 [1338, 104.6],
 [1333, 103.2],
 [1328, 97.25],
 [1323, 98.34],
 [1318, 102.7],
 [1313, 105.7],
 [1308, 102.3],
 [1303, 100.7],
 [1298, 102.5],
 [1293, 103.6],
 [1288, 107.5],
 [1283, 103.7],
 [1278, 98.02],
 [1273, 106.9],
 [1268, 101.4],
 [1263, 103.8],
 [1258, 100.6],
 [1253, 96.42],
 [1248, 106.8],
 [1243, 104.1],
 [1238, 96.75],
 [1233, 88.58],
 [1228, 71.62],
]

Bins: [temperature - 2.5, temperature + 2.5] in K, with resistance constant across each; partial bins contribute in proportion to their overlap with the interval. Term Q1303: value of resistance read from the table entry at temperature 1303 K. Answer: 100.7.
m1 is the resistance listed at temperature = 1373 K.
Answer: 103.7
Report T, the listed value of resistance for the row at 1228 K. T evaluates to 71.62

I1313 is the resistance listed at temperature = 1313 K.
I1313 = 105.7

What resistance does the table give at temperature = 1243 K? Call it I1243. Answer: 104.1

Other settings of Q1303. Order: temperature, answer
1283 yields 103.7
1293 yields 103.6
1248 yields 106.8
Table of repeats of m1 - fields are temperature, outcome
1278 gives 98.02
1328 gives 97.25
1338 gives 104.6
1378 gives 100.6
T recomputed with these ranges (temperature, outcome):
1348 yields 97.41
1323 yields 98.34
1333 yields 103.2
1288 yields 107.5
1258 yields 100.6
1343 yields 101.9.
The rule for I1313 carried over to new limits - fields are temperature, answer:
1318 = 102.7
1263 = 103.8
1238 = 96.75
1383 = 104.2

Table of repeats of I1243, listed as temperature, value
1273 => 106.9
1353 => 99.12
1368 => 103.5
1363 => 104.6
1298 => 102.5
